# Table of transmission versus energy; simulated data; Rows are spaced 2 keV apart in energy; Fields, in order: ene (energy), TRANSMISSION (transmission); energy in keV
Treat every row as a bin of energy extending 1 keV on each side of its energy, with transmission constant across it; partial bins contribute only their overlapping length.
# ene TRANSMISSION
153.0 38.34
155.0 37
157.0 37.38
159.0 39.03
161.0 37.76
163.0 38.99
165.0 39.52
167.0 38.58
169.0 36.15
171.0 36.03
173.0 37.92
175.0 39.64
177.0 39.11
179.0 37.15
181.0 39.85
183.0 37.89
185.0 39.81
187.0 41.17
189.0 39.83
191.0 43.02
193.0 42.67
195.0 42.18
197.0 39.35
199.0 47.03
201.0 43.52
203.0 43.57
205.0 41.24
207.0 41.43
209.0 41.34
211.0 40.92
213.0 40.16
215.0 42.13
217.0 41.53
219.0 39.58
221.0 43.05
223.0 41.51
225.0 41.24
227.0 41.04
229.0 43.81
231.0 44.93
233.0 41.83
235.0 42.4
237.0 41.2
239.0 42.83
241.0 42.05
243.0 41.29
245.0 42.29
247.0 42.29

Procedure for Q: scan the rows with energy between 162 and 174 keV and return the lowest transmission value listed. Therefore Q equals 36.03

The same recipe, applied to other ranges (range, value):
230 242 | 41.2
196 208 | 39.35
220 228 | 41.04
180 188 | 37.89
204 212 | 40.92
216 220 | 39.58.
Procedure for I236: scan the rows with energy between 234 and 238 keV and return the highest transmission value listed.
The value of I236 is 42.4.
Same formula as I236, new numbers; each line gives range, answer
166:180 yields 39.64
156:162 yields 39.03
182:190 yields 41.17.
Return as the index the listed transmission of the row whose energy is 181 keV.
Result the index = 39.85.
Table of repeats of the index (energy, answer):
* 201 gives 43.52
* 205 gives 41.24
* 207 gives 41.43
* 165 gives 39.52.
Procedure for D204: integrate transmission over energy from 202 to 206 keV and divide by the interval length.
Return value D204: 42.4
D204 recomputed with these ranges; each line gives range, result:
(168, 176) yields 37.4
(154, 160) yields 37.8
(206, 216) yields 41.2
